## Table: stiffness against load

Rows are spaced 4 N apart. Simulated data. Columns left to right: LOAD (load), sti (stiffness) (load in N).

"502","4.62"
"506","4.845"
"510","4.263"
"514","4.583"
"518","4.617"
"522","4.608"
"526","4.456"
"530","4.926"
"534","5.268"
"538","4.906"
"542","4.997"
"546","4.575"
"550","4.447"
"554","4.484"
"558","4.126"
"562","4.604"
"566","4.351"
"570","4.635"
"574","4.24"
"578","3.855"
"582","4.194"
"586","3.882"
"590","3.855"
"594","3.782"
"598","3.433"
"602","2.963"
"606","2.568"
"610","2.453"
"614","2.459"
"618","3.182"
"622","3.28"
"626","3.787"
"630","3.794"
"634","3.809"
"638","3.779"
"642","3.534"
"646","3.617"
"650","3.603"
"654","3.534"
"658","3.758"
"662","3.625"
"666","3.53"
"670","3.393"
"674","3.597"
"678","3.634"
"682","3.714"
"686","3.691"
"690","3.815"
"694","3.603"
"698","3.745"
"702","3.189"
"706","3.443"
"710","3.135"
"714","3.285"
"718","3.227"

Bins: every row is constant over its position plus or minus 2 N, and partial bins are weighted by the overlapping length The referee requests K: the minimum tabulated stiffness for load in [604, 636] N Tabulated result 2.453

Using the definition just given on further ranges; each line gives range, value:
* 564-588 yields 3.855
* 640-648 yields 3.534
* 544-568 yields 4.126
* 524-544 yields 4.456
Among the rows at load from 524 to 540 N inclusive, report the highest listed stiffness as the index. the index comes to 5.268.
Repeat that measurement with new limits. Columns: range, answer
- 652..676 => 3.758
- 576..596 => 4.194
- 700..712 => 3.443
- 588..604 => 3.855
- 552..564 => 4.604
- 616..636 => 3.809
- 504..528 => 4.845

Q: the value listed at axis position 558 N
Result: 4.126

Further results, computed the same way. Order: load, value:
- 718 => 3.227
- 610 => 2.453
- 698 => 3.745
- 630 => 3.794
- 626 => 3.787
